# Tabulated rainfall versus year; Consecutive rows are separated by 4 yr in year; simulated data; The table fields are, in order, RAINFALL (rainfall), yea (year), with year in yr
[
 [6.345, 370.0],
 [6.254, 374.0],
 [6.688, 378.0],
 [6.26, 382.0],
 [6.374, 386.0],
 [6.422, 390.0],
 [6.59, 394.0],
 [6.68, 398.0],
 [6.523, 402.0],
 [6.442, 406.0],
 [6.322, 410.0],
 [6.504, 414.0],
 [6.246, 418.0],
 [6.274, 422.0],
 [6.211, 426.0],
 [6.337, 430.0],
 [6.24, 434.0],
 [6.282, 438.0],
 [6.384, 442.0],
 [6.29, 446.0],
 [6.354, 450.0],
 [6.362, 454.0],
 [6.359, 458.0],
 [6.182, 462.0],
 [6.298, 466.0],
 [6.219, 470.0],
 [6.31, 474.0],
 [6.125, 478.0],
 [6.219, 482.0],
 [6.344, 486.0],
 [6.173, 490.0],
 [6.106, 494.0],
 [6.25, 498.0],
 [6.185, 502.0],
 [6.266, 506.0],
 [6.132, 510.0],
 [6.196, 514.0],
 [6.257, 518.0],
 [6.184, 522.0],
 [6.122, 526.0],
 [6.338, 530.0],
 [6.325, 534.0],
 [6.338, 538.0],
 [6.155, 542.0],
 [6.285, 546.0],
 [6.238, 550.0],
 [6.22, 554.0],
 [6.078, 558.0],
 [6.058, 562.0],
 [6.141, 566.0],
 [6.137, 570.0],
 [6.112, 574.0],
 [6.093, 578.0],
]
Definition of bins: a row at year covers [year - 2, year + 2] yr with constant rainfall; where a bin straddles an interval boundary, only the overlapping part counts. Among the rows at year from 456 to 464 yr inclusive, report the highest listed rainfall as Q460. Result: 6.359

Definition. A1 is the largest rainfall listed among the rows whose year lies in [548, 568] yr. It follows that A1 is 6.238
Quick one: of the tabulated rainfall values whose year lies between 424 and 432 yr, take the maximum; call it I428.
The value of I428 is 6.337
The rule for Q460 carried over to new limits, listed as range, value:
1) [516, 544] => 6.338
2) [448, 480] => 6.362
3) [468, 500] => 6.344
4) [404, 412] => 6.442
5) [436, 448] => 6.384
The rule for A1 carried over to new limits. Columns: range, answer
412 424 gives 6.504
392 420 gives 6.68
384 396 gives 6.59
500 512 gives 6.266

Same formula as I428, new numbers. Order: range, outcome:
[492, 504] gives 6.25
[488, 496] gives 6.173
